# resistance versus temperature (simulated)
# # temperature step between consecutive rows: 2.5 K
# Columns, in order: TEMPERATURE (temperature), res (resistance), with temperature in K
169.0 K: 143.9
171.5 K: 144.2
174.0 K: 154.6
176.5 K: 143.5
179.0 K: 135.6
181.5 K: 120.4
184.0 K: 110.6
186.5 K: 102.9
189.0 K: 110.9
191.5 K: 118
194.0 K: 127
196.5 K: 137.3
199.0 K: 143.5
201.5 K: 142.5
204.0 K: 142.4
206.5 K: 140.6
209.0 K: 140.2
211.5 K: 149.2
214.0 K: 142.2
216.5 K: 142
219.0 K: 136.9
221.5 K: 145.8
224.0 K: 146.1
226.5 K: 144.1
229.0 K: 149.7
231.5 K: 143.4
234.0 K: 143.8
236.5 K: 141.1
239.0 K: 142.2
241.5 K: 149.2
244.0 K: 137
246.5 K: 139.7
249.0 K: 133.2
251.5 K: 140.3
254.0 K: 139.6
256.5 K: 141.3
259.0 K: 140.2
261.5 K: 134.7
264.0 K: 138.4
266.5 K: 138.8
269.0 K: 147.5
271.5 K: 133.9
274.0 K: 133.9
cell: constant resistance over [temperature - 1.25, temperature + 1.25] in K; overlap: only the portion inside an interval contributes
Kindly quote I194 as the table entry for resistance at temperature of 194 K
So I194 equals 127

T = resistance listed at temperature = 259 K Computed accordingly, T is 140.2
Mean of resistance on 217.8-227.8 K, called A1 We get 143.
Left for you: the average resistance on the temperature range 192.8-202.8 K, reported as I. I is 138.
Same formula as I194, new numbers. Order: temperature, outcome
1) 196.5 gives 137.3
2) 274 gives 133.9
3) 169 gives 143.9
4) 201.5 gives 142.5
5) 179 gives 135.6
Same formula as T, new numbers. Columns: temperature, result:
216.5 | 142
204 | 142.4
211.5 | 149.2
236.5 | 141.1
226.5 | 144.1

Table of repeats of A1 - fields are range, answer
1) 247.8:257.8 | 139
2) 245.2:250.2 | 136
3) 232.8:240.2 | 142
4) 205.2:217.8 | 143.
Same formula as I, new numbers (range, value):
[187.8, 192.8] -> 115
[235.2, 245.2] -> 142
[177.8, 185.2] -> 122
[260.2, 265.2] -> 137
